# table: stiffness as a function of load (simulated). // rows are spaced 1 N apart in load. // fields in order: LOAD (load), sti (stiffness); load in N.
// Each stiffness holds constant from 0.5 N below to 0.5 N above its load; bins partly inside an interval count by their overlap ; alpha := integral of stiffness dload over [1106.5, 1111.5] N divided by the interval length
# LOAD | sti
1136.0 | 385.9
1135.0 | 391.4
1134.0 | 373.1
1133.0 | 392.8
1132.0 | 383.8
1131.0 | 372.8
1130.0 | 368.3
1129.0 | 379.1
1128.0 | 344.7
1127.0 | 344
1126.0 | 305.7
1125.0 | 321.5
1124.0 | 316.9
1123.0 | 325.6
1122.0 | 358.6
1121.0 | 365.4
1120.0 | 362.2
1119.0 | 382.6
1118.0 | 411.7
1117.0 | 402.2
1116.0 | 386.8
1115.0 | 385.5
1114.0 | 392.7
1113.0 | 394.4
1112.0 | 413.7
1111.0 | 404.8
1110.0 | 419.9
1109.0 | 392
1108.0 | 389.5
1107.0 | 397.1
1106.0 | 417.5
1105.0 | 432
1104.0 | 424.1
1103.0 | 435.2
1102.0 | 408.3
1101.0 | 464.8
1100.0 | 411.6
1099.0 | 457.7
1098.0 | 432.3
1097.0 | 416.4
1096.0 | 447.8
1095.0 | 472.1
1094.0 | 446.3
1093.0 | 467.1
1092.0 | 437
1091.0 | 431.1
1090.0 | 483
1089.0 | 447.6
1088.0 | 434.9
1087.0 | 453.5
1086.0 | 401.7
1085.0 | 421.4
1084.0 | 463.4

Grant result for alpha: 401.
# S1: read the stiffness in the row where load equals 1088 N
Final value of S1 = 434.9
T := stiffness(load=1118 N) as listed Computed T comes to 411.7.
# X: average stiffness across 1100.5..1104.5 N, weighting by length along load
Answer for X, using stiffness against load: 433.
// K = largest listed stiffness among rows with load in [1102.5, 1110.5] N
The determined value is 435.2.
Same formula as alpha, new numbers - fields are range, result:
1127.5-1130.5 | 364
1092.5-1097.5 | 450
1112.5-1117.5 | 392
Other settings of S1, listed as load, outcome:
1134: 373.1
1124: 316.9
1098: 432.3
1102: 408.3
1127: 344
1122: 358.6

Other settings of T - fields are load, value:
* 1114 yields 392.7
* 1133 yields 392.8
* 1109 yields 392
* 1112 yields 413.7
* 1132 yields 383.8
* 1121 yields 365.4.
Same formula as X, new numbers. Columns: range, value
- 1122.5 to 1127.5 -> 323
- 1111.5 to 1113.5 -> 404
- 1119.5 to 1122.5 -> 362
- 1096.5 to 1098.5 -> 424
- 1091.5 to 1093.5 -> 452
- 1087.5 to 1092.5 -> 447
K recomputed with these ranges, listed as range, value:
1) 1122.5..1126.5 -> 325.6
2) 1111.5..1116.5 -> 413.7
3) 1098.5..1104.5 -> 464.8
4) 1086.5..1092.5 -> 483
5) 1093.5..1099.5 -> 472.1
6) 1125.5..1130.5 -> 379.1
